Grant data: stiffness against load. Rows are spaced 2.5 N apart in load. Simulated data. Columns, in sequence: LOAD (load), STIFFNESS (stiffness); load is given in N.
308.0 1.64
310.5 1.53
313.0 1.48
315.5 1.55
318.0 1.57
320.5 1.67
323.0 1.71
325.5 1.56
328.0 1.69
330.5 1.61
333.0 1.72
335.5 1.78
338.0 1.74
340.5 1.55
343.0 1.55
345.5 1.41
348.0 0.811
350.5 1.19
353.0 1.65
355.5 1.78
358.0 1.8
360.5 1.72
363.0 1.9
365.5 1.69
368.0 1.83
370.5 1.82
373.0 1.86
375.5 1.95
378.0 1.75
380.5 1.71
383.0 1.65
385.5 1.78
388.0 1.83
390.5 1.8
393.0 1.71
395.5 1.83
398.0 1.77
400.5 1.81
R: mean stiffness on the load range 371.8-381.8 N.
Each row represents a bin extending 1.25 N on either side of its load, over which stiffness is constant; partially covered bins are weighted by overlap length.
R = 1.82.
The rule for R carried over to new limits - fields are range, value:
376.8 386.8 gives 1.72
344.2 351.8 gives 1.14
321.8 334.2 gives 1.66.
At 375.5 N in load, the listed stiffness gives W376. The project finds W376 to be 1.95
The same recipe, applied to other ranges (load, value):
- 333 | 1.72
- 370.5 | 1.82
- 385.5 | 1.78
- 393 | 1.71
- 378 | 1.75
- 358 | 1.8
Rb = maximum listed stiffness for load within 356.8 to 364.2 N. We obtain 1.9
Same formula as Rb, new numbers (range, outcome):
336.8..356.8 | 1.78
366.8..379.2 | 1.95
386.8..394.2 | 1.83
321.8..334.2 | 1.72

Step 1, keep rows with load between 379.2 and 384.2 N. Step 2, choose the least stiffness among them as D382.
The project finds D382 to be 1.65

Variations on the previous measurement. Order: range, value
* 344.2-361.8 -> 0.811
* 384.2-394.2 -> 1.71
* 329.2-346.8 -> 1.41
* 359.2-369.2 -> 1.69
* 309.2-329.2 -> 1.48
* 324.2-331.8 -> 1.56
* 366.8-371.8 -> 1.82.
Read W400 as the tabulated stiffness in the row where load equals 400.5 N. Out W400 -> 1.81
